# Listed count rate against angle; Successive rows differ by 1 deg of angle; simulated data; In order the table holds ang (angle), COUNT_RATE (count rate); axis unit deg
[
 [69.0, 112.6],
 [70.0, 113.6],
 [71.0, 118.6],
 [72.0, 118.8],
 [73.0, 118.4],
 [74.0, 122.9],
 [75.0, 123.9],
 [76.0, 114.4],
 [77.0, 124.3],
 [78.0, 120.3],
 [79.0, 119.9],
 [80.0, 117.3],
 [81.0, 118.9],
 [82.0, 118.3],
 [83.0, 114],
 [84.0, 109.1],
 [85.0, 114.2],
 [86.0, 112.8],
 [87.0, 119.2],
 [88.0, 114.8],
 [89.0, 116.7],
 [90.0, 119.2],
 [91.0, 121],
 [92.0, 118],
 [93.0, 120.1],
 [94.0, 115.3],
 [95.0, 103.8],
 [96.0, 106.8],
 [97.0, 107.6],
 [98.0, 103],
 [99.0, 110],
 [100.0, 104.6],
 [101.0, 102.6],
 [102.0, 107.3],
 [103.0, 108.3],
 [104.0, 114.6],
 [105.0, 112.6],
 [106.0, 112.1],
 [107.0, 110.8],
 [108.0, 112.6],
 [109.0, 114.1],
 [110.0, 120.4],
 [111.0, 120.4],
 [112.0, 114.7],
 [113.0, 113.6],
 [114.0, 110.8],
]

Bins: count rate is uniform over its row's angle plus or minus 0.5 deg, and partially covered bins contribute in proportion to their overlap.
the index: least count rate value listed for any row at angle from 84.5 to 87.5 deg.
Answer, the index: 112.8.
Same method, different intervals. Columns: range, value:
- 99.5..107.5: 102.6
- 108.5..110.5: 114.1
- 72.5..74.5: 118.4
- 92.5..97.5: 103.8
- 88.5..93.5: 116.7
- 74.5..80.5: 114.4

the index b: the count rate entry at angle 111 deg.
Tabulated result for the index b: 120.4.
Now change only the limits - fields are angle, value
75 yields 123.9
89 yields 116.7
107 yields 110.8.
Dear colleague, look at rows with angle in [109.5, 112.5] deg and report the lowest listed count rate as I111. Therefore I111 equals 114.7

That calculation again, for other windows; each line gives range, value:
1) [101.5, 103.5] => 107.3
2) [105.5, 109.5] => 110.8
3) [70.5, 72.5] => 118.6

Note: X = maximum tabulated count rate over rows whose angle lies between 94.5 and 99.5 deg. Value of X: 110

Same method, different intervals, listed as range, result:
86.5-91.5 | 121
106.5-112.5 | 120.4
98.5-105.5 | 114.6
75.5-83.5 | 124.3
